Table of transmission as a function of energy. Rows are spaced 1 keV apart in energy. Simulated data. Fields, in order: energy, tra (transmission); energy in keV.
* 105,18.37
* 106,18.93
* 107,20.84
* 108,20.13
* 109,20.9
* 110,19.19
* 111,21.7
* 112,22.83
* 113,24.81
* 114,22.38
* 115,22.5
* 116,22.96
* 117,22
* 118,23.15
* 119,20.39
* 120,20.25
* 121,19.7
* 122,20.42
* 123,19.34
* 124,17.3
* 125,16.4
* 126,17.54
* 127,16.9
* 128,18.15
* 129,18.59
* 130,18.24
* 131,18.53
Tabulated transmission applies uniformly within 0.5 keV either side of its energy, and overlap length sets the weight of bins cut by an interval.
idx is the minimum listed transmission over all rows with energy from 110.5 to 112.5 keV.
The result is 21.7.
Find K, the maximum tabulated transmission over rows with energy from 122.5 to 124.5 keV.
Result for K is 19.34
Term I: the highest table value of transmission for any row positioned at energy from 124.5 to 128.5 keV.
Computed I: 18.15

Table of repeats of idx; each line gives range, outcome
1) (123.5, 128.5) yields 16.4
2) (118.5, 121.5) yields 19.7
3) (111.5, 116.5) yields 22.38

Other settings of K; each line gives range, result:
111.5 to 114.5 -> 24.81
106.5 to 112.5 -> 22.83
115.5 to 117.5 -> 22.96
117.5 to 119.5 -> 23.15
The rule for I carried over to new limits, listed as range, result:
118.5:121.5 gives 20.39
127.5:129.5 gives 18.59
